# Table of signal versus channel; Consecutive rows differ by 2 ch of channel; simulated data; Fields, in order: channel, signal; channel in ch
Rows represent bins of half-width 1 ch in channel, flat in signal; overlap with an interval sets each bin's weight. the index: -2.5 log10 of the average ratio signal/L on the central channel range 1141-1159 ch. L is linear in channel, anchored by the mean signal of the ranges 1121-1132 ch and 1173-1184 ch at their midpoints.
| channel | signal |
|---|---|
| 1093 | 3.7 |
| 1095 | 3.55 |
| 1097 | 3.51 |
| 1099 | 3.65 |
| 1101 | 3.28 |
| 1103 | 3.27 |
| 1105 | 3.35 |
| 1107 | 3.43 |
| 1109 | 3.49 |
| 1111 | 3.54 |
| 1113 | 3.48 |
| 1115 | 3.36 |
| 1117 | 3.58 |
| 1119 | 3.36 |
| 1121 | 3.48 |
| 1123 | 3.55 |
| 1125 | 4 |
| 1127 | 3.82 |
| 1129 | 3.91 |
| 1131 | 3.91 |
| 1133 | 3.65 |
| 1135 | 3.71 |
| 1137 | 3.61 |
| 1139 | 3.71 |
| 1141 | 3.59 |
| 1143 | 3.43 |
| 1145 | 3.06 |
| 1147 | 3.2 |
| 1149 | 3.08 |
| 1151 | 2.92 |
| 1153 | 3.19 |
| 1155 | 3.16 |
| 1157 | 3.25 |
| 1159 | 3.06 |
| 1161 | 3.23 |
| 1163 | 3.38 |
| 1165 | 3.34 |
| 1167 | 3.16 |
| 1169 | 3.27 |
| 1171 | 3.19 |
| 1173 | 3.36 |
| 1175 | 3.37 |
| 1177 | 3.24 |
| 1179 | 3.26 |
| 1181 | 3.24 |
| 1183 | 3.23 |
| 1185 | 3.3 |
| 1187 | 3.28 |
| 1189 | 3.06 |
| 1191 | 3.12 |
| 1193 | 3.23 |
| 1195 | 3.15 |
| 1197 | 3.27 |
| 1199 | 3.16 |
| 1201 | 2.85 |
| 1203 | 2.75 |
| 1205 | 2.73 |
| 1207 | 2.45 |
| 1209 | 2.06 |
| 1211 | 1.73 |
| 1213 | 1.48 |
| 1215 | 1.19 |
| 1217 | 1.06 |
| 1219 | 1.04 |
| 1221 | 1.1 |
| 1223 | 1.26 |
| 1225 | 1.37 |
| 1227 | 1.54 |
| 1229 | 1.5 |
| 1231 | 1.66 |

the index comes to 0.12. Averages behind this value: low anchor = 3.81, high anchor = 3.28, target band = 3.18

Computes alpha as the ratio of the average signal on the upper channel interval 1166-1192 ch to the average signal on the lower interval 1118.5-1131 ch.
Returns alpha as 0.87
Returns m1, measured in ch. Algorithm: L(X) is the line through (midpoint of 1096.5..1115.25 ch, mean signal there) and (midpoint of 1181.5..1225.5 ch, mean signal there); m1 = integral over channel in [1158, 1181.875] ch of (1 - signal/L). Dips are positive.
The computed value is -4.5 ch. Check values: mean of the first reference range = 3.44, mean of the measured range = 3.26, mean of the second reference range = 2.38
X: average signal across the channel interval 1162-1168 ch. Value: 3.29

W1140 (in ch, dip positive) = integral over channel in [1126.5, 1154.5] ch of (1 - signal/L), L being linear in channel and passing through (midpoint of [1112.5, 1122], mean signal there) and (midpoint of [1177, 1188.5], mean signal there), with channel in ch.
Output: -0.8 ch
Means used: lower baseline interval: 3.45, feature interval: 3.47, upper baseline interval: 3.25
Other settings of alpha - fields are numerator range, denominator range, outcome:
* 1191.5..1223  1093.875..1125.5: 0.63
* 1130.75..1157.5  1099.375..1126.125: 0.97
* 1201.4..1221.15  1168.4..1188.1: 0.56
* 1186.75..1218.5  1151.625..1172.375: 0.77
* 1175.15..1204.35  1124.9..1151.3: 0.89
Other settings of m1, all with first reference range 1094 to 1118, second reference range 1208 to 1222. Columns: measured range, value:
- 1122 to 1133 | -2.80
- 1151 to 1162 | -2.92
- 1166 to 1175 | -4.18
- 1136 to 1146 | -2.46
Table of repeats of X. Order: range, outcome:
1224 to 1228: 1.46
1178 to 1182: 3.25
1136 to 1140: 3.66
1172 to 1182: 3.29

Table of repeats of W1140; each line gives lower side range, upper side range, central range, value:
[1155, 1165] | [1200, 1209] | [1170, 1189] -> -1.9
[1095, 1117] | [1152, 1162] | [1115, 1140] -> -2.6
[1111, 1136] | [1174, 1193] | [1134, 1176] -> 1.6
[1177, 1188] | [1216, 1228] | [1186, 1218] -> -3.3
